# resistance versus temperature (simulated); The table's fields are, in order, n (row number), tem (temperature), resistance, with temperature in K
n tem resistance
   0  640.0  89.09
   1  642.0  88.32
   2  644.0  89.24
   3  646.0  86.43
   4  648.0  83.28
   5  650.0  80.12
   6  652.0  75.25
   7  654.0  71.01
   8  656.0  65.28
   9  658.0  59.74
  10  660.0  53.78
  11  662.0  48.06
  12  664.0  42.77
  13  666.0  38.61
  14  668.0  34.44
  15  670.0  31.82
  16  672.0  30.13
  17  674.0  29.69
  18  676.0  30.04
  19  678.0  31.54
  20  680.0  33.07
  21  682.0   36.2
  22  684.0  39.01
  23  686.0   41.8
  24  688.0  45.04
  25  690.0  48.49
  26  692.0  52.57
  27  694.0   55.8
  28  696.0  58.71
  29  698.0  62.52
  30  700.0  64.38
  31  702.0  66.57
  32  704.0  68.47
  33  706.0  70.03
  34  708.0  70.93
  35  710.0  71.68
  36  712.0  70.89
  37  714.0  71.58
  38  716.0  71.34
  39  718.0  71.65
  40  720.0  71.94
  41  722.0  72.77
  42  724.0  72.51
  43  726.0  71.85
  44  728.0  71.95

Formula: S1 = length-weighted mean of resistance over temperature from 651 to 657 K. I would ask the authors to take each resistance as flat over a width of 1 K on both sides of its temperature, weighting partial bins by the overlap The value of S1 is 70.5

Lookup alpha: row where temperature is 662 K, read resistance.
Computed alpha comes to 48.06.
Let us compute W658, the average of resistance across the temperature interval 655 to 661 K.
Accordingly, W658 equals 59.6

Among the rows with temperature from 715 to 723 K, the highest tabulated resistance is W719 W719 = 72.77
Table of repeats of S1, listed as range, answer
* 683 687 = 40.4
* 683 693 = 45.4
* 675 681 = 31.6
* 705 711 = 70.9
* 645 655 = 79.2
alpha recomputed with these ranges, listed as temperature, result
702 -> 66.57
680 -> 33.07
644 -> 89.24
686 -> 41.8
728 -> 71.95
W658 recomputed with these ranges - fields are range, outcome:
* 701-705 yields 67.5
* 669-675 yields 30.5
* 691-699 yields 57.4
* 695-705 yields 64.1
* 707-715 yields 71.3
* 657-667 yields 48.6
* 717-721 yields 71.8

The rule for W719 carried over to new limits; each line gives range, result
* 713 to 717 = 71.58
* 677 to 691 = 48.49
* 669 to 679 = 31.82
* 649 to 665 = 80.12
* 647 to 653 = 83.28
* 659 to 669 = 53.78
